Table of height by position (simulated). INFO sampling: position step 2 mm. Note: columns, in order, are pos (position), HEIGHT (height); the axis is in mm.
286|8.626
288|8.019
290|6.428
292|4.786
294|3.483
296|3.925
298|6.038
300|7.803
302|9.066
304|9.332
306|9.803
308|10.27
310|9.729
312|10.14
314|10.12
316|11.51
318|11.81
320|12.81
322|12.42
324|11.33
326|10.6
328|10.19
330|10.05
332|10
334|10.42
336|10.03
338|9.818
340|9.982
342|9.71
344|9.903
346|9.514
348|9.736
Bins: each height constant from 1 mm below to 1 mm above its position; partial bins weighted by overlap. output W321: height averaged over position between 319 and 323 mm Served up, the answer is 12.6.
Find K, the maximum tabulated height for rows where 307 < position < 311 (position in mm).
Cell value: 10.27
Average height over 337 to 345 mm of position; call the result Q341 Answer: 9.85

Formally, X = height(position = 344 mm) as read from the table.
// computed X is 9.903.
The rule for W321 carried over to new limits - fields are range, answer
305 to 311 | 9.93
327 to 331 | 10.1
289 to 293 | 5.61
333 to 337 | 10.2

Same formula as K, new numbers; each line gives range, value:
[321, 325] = 12.42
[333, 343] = 10.42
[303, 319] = 11.81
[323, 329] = 11.33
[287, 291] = 8.019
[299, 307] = 9.803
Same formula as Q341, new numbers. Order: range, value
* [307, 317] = 10.4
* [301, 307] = 9.4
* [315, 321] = 12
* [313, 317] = 10.8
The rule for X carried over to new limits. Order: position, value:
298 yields 6.038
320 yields 12.81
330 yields 10.05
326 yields 10.6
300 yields 7.803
